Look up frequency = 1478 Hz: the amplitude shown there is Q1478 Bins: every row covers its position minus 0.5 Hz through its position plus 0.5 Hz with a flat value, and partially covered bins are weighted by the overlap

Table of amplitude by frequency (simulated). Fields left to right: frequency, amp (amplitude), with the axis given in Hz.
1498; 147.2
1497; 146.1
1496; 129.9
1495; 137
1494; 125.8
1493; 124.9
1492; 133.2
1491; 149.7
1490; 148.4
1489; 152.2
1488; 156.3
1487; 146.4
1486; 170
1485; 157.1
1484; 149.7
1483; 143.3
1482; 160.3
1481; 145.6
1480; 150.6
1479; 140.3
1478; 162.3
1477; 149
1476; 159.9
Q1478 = 162.3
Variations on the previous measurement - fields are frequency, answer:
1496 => 129.9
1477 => 149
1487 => 146.4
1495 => 137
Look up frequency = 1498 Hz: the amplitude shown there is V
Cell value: 147.2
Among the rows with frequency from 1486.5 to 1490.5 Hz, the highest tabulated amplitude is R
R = 156.3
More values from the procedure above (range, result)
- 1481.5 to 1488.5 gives 170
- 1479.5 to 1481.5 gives 150.6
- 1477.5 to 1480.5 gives 162.3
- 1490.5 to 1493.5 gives 149.7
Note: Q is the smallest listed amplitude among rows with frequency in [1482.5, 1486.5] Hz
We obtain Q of 143.3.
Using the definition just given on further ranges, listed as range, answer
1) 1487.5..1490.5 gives 148.4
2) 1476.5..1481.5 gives 140.3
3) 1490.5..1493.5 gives 124.9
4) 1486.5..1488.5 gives 146.4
